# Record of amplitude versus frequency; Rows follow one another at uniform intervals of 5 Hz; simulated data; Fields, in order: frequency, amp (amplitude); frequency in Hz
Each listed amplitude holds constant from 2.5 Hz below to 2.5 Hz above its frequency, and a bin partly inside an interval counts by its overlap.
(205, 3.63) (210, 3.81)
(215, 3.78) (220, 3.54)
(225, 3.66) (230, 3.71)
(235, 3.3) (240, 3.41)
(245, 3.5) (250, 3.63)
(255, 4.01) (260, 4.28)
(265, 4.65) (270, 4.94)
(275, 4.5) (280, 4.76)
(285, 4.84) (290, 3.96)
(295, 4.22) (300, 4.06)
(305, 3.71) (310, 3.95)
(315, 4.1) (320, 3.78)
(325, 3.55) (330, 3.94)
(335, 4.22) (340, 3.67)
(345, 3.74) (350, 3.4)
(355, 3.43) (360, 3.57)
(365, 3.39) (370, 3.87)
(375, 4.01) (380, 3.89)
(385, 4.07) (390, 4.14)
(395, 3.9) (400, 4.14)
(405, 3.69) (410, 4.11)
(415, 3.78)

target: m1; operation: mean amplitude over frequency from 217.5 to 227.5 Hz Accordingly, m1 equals 3.6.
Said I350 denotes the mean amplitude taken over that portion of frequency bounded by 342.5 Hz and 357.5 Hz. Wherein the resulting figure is 3.52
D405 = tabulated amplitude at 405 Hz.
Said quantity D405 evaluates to 3.69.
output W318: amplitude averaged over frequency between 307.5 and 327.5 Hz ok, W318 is 3.85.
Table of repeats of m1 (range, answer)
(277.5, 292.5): 4.52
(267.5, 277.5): 4.72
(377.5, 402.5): 4.03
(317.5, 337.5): 3.87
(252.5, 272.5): 4.47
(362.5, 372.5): 3.63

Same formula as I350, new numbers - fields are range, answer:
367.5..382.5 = 3.92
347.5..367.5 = 3.45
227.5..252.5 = 3.51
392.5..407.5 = 3.91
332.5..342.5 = 3.95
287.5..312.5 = 3.98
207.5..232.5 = 3.7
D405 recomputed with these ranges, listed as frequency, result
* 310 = 3.95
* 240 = 3.41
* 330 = 3.94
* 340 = 3.67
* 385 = 4.07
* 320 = 3.78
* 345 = 3.74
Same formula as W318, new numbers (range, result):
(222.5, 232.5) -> 3.69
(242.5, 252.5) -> 3.56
